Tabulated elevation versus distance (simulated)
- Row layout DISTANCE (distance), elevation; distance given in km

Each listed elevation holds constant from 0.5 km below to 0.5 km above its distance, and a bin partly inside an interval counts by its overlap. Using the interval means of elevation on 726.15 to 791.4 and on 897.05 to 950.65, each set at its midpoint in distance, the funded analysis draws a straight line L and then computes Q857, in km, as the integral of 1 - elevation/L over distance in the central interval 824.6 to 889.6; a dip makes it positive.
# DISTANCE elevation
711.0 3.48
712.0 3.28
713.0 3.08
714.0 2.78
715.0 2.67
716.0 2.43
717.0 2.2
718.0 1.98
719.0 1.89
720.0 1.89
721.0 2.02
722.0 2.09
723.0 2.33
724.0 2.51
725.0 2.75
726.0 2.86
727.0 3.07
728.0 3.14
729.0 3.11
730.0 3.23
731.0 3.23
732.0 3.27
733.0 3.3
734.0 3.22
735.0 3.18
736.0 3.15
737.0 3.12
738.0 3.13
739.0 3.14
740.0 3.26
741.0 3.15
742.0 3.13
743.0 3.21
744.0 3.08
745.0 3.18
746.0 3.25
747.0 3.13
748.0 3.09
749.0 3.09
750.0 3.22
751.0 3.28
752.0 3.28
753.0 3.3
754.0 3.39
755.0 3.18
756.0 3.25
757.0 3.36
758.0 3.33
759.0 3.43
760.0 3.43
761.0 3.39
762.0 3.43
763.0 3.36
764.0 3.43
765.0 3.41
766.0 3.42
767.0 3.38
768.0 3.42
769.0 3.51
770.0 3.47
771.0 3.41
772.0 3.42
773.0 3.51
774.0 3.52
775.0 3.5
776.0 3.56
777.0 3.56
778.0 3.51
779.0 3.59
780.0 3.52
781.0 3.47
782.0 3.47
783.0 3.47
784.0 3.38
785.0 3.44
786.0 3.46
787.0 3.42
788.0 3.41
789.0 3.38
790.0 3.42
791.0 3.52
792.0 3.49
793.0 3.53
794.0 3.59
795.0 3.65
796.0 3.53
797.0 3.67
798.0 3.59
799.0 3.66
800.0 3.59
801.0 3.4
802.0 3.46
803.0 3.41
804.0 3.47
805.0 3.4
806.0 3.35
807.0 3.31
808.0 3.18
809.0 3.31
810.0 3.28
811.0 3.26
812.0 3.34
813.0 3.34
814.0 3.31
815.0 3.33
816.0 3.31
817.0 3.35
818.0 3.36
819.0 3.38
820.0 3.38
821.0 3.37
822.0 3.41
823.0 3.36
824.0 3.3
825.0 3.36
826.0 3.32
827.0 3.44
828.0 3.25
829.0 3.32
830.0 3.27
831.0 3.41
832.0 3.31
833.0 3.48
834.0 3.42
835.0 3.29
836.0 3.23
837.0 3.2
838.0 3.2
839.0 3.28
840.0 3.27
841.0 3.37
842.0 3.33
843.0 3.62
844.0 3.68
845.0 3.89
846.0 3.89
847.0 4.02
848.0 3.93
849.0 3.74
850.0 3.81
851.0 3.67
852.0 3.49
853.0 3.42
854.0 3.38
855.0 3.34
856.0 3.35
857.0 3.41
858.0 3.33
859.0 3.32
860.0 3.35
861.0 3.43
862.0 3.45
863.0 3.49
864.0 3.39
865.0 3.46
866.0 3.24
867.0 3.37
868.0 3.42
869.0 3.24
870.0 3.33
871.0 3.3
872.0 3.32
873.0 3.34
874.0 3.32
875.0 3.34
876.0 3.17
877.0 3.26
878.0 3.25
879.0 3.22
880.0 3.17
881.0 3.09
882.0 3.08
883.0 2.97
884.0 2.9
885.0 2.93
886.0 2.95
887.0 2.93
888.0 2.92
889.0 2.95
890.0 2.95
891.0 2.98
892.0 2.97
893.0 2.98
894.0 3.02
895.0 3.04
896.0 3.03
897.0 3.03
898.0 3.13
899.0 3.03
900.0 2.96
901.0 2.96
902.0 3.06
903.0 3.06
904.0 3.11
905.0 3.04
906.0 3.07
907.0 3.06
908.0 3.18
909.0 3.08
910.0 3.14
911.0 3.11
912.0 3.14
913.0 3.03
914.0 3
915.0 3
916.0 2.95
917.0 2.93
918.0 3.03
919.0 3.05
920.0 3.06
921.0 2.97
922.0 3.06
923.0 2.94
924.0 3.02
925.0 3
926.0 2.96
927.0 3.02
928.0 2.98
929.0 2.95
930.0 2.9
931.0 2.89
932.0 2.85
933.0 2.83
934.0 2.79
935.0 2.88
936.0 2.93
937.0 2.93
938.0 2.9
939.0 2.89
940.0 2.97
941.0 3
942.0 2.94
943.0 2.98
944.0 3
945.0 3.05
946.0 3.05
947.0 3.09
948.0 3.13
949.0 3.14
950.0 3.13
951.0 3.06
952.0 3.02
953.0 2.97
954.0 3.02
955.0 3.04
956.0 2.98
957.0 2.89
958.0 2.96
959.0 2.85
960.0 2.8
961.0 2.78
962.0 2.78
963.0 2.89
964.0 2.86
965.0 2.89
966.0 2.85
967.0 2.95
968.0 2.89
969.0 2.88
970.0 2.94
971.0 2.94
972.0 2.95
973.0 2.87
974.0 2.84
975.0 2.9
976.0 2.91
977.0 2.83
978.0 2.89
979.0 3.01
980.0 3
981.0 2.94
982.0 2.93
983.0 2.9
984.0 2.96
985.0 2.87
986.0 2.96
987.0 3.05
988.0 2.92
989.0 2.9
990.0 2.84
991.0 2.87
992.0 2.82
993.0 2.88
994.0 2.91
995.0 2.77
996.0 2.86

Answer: -4.3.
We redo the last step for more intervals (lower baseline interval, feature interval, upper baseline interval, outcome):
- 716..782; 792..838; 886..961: -4.5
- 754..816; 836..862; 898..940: -2.2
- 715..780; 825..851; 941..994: -3.7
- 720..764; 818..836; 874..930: -1.6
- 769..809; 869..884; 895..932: -0.3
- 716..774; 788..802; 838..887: -1.4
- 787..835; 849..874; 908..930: -1.4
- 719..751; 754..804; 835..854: -4.1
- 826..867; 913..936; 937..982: 1.1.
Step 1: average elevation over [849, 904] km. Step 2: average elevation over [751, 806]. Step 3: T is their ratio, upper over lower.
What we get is 0.93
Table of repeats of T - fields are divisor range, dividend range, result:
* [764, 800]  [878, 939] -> 0.86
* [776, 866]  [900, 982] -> 0.86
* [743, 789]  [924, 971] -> 0.87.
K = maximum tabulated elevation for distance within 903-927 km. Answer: 3.18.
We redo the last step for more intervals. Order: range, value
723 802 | 3.67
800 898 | 4.02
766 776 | 3.56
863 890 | 3.49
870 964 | 3.34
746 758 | 3.39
